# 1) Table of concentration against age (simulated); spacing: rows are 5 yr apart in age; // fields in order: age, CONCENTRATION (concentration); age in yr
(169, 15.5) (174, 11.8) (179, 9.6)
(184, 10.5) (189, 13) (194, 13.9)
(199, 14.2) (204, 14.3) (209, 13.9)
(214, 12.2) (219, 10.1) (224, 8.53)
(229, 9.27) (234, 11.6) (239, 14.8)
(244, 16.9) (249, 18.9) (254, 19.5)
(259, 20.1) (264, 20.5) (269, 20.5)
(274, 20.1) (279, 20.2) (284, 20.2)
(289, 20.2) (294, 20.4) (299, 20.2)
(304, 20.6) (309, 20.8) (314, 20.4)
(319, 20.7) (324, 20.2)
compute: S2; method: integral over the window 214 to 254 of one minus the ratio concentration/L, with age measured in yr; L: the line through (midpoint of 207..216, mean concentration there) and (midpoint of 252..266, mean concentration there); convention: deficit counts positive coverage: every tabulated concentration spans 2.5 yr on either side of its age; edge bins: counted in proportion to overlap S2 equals 8.1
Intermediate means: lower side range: 13.1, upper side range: 20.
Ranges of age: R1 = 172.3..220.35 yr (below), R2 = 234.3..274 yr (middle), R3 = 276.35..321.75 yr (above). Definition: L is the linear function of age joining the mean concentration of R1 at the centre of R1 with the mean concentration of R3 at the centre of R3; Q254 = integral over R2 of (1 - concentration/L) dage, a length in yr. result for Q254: -3.40 yr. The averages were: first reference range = 12.4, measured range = 18.4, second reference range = 20.4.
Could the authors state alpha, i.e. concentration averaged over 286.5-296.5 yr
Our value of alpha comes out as 20.3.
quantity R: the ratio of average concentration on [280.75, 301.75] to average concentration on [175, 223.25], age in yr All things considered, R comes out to 1.65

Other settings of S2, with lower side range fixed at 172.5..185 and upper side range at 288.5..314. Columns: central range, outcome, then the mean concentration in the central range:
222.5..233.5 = 3.88 yr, 9.42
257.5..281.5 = -3.26 yr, 20.3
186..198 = -1.83 yr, 13.4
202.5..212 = -0.84 yr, 14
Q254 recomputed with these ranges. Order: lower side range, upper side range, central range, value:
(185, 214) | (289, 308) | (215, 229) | 5.1 yr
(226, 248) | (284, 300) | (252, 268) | -3.7 yr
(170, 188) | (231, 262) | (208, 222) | 2.4 yr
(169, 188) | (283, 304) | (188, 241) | 6.5 yr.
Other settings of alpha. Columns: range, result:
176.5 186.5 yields 10.1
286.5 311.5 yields 20.4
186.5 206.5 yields 13.8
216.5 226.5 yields 9.32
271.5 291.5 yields 20.2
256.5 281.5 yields 20.3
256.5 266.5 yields 20.3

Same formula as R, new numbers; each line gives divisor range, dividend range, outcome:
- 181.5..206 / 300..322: 1.56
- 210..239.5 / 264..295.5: 1.85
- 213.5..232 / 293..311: 2.08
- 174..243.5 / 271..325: 1.68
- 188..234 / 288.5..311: 1.69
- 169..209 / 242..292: 1.55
